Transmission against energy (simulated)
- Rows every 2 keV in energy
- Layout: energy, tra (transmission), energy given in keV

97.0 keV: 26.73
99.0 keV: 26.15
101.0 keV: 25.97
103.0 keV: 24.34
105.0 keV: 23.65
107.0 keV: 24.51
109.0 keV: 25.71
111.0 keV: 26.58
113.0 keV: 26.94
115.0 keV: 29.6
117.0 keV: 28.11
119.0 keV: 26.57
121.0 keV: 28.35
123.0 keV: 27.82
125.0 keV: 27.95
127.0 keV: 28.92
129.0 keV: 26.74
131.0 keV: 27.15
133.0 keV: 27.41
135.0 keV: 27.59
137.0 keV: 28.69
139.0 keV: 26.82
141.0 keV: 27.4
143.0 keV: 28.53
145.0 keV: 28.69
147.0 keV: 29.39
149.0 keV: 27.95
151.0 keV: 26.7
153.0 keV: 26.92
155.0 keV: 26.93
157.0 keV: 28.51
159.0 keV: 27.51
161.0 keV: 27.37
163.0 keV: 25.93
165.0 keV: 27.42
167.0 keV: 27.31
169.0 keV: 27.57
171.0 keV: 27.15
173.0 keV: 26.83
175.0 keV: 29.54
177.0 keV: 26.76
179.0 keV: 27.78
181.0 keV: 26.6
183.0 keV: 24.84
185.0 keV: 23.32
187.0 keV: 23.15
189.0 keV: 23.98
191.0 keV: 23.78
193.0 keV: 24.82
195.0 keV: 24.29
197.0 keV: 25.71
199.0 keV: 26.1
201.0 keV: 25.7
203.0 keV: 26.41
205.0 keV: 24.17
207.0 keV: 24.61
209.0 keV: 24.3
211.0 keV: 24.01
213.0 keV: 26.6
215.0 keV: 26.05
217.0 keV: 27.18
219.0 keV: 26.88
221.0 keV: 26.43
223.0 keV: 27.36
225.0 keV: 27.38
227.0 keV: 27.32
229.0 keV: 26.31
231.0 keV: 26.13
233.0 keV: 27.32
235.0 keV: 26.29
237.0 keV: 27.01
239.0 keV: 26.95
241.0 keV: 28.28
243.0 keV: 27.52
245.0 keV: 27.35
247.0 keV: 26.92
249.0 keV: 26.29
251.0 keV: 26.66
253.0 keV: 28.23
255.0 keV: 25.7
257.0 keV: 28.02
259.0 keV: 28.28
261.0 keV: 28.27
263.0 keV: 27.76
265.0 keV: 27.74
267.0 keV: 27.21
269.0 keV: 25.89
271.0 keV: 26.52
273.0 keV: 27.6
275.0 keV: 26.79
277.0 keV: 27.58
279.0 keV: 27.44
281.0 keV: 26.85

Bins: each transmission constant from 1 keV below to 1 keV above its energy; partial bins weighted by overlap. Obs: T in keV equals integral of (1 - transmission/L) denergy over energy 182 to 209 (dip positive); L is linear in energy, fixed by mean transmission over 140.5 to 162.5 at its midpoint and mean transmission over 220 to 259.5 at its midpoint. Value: 2.7 keV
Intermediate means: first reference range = 27.8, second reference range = 27.1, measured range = 24.7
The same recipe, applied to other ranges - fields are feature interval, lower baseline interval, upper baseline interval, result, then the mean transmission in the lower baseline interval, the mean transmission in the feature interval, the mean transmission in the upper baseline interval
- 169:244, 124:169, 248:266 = 3.9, 27.6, 26.1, 27.4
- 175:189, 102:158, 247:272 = 0.9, 27.3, 25.6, 27.2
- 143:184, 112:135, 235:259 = 0.3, 27.8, 27.4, 27.2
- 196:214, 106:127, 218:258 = 1.2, 27.3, 25.3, 27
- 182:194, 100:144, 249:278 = 1.4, 27.1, 24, 27.3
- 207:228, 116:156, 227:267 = 0.8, 27.7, 26.3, 27.2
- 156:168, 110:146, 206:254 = 0.0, 27.8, 27.3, 26.6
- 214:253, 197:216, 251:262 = -0.6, 25.3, 27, 27.6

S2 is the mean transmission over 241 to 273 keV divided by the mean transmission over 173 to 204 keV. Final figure 1.07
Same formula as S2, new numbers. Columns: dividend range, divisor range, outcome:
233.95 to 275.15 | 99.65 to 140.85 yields 1.01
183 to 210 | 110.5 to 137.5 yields 0.89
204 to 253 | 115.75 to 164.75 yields 0.96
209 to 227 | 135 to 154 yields 0.95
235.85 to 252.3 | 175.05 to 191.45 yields 1.07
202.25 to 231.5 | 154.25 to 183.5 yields 0.96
